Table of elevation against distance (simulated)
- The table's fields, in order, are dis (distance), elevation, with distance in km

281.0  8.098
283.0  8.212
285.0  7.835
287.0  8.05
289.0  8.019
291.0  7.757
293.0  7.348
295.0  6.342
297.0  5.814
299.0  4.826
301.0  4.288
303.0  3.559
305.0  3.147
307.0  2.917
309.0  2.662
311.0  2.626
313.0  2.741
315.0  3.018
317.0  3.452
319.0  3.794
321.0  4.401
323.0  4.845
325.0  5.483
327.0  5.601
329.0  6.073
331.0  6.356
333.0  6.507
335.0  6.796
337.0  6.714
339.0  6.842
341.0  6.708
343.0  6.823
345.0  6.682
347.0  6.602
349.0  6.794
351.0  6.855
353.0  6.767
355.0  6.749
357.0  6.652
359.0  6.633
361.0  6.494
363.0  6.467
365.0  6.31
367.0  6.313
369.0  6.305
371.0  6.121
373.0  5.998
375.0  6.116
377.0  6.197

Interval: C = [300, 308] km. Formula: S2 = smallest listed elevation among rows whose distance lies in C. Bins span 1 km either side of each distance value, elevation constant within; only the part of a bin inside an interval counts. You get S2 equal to 2.917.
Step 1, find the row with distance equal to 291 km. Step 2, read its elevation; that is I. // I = 7.757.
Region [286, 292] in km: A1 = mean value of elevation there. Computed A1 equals 7.94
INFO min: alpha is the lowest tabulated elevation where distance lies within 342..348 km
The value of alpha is 6.602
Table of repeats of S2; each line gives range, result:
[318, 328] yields 3.794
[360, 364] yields 6.467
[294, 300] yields 4.826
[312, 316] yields 2.741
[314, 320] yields 3.018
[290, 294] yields 7.348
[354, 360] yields 6.633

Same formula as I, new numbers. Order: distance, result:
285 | 7.835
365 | 6.31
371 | 6.121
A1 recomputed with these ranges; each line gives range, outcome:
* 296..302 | 4.98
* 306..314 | 2.74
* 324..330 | 5.72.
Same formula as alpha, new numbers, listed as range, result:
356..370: 6.305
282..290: 7.835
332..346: 6.507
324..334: 5.483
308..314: 2.626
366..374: 5.998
